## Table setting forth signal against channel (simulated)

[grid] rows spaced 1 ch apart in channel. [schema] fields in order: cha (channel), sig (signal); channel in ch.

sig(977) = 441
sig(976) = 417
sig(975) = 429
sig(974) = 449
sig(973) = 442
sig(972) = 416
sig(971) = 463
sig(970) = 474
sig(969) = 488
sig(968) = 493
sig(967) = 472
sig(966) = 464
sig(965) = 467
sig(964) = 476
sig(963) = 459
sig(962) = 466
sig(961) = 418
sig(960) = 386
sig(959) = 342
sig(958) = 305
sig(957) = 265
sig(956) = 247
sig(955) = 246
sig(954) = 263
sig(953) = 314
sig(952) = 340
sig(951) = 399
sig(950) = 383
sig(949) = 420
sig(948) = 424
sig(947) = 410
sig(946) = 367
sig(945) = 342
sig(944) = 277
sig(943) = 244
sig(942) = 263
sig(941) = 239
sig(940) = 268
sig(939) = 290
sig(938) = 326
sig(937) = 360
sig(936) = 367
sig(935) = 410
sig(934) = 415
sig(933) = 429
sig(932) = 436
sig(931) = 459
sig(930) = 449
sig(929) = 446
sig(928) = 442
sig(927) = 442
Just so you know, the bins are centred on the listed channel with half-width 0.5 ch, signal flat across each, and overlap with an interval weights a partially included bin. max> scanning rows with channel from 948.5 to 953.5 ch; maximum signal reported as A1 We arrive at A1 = 420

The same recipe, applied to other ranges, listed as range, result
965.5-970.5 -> 493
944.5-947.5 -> 410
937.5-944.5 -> 326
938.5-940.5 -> 290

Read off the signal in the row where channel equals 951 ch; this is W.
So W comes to 399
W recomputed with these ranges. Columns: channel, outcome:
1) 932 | 436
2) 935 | 410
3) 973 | 442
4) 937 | 360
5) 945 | 342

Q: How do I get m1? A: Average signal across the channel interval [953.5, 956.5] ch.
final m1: 252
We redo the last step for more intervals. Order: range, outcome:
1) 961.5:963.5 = 462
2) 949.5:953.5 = 359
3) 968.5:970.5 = 481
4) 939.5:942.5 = 257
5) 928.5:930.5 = 448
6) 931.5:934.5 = 427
